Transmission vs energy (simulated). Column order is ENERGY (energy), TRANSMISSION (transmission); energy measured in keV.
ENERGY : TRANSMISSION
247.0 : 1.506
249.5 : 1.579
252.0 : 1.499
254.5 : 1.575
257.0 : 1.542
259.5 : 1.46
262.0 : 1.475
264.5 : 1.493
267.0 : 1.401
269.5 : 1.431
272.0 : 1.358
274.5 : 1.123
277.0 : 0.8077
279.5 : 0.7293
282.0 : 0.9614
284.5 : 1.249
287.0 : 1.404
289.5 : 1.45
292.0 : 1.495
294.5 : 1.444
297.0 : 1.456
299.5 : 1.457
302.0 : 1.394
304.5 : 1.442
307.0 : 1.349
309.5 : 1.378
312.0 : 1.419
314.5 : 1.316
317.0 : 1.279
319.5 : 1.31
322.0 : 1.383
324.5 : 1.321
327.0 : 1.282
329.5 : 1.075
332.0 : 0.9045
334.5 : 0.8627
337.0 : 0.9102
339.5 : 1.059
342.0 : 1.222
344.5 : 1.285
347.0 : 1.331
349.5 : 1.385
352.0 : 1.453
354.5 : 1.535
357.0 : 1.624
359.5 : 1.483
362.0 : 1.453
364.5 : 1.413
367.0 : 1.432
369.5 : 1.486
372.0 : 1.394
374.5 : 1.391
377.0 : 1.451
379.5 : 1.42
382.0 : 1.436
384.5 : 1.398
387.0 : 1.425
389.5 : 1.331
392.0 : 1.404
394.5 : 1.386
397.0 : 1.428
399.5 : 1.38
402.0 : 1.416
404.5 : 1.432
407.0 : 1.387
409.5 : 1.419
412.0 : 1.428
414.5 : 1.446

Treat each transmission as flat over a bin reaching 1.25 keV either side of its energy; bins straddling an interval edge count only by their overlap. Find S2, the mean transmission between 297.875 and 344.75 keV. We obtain 1.25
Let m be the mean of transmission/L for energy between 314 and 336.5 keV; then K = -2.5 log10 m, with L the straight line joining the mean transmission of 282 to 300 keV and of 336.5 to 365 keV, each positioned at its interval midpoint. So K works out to 0.16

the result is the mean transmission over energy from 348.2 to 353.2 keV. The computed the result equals 1.42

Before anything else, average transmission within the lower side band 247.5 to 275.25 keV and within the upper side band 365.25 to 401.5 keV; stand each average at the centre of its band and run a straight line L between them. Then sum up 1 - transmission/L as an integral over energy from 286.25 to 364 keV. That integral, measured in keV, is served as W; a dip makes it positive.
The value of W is 5.7 keV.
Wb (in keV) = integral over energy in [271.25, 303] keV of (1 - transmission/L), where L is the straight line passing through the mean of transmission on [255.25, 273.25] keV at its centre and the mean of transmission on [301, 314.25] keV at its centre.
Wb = 3.7 keV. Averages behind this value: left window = 1.45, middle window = 1.25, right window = 1.39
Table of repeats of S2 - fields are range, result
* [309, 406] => 1.34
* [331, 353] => 1.16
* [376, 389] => 1.42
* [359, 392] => 1.42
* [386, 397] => 1.39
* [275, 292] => 1.13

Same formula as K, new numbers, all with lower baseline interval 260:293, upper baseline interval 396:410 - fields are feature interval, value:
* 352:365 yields -0.11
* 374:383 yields -0.04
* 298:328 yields -0.05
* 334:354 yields 0.11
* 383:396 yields 0.00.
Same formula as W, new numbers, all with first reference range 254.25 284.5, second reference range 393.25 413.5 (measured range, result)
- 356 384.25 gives -1.54 keV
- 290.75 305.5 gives -1.69 keV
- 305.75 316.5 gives -0.38 keV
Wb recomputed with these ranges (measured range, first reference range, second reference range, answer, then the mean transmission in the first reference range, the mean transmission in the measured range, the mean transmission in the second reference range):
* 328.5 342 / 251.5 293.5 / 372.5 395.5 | 3.8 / 1.32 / 0.984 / 1.4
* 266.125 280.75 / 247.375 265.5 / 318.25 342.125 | 3.0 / 1.52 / 1.14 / 1.13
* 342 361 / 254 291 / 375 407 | -0.8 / 1.29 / 1.43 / 1.41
